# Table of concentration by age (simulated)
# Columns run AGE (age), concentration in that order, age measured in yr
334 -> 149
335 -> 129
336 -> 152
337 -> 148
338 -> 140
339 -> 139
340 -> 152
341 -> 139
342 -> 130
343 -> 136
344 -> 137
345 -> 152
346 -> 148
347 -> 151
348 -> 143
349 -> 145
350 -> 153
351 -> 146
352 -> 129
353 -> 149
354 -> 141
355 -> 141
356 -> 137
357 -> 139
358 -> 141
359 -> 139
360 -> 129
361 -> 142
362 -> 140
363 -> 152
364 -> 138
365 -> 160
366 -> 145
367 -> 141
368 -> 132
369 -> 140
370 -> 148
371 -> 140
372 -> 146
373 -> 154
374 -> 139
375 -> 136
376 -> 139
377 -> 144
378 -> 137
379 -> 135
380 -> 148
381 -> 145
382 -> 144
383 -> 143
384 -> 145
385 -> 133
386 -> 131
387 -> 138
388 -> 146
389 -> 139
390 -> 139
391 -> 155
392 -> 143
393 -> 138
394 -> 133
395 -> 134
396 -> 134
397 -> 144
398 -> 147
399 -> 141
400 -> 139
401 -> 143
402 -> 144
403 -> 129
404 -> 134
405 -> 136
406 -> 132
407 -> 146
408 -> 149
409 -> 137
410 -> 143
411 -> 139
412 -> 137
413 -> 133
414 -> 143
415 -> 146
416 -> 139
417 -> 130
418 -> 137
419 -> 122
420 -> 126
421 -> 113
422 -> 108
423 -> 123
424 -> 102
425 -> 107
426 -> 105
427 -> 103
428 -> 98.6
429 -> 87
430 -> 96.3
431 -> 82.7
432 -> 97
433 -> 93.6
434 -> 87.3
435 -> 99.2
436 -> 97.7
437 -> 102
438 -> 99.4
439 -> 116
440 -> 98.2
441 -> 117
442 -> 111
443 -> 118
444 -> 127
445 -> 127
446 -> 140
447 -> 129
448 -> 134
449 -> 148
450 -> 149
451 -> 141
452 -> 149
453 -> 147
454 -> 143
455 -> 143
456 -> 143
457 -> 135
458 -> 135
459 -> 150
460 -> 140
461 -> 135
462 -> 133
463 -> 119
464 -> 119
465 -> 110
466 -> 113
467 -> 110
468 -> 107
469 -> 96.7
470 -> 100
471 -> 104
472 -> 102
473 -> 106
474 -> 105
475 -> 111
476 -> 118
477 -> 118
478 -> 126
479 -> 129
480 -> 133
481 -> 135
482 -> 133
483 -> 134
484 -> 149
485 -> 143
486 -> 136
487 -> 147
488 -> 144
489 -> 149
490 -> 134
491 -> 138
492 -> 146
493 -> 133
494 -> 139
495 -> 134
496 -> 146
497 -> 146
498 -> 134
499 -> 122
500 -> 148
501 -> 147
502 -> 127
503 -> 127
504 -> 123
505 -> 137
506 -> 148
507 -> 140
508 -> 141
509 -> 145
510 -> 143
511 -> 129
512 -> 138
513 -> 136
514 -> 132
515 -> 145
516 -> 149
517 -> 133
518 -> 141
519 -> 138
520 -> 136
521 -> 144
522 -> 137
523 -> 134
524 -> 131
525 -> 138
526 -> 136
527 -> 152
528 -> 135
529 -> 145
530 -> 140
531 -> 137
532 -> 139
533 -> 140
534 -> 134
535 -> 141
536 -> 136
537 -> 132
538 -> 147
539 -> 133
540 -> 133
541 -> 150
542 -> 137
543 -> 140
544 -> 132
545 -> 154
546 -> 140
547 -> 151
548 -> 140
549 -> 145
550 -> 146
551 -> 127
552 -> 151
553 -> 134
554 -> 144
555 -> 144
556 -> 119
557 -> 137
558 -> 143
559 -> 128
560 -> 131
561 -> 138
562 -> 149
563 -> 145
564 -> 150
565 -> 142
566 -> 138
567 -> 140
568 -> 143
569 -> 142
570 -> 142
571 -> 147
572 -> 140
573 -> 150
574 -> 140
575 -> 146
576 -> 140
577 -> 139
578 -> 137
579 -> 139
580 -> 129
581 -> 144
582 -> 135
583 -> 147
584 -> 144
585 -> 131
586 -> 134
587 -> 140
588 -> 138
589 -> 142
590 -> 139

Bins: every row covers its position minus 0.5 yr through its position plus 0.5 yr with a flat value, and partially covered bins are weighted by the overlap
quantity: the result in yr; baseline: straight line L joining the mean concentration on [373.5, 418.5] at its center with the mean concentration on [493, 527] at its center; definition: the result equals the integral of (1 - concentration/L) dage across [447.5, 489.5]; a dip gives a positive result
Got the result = 2.86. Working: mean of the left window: 140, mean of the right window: 138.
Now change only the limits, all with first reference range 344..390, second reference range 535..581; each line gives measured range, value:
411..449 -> 7.09 yr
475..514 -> 1.27 yr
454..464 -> 0.34 yr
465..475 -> 2.53 yr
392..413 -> 0.43 yr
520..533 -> 0.15 yr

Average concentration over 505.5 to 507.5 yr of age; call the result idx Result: 144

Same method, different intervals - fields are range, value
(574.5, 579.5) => 140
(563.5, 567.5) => 142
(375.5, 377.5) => 142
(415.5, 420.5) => 131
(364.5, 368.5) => 144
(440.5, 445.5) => 120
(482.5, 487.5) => 142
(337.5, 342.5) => 140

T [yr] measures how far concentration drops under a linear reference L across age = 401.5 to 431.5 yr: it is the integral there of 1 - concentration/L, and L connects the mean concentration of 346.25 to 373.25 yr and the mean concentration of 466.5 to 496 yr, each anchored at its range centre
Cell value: 2.5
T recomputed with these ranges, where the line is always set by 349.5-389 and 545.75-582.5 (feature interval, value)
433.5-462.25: 2.8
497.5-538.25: 0.8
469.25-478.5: 2.1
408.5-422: 0.8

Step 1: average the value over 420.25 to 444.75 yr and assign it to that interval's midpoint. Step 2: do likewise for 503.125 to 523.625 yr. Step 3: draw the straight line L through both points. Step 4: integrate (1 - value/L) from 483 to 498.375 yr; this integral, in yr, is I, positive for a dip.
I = -1.5 yr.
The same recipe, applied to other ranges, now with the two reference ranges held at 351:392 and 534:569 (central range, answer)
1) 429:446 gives 4.4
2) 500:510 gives 0.2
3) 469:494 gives 2.3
